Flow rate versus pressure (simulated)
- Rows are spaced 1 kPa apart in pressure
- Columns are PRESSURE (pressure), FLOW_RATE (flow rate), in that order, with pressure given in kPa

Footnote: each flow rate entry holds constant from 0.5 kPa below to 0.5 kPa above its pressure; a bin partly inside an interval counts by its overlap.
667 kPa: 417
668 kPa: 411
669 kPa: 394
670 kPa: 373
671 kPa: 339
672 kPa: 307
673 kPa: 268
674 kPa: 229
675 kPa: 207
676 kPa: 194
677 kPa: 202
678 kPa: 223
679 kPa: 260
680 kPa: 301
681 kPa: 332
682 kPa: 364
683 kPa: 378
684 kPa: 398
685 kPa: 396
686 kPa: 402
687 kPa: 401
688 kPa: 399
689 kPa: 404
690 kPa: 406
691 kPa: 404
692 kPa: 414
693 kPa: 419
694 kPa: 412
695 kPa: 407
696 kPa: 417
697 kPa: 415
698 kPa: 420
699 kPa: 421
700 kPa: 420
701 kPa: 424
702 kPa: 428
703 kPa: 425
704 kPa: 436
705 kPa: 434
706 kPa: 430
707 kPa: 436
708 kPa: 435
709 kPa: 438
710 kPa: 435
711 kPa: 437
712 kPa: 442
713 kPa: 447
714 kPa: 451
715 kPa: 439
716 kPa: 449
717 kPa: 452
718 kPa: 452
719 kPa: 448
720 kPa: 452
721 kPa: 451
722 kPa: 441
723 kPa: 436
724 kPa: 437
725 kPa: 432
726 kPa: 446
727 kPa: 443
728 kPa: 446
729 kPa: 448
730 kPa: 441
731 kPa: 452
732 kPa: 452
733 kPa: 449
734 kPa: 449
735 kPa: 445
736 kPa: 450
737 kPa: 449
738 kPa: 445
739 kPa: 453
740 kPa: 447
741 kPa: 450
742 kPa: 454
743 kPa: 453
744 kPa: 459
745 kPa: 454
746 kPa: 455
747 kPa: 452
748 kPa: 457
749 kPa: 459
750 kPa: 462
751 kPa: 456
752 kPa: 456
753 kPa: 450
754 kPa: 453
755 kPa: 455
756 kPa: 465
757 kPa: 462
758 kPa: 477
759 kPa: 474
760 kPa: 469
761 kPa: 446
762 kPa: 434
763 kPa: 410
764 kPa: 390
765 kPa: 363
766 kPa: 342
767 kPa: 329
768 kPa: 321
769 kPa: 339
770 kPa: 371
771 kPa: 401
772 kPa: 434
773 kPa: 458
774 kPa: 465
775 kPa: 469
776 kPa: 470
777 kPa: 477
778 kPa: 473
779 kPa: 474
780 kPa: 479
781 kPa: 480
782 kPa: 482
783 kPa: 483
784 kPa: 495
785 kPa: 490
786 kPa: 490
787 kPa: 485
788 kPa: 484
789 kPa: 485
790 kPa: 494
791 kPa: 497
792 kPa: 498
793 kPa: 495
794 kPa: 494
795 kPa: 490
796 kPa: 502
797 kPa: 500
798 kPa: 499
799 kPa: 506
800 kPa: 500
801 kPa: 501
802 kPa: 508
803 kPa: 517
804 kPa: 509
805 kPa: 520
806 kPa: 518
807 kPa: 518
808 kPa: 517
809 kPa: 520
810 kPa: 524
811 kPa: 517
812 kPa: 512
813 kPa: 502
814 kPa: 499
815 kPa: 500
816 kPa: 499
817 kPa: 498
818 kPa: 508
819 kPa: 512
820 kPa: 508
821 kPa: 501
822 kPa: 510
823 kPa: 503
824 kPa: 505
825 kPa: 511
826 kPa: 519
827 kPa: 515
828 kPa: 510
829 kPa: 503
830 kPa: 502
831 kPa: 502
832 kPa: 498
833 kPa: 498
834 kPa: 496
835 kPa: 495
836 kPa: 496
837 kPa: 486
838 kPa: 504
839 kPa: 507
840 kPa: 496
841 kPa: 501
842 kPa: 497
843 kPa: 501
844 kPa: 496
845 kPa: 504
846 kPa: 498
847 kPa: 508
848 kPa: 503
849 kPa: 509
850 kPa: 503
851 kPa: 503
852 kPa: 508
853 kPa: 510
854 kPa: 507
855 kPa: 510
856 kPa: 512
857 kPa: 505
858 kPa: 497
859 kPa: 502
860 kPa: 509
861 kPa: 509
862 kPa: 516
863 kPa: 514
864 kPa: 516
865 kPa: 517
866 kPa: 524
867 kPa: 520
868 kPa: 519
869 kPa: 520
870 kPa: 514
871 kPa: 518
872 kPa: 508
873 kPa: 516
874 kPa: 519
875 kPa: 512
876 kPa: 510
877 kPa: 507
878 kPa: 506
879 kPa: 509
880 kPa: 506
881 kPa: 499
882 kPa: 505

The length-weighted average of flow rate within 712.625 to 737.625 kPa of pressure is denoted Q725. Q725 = 446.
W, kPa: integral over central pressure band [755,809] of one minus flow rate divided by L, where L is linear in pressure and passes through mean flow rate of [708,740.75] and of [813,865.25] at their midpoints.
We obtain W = 1.1 kPa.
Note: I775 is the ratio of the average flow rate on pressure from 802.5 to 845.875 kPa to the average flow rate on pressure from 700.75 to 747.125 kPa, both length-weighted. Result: 1.14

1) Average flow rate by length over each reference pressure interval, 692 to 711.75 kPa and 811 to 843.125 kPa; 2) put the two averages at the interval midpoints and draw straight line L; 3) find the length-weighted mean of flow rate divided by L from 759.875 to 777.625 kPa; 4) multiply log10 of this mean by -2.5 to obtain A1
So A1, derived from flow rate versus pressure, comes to 0.14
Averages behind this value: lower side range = 426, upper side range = 503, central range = 410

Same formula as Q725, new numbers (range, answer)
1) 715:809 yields 459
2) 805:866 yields 506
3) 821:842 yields 503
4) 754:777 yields 422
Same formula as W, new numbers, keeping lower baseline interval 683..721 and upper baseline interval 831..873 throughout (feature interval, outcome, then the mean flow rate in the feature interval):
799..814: -0.96 kPa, 512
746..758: -0.15 kPa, 458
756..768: 1.09 kPa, 416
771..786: -0.16 kPa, 472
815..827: -0.42 kPa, 507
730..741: -0.13 kPa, 449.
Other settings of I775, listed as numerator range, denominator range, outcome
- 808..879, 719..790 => 1.14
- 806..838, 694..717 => 1.17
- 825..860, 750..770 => 1.20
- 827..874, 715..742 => 1.13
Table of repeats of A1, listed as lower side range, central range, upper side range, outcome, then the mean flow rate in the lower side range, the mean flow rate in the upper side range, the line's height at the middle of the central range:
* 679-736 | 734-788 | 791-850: 0.04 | 424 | 504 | 462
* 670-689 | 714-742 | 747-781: -0.16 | 315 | 435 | 384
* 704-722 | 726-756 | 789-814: 0.03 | 443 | 506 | 463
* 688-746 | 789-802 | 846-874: -0.04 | 437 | 511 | 478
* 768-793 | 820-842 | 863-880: -0.02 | 463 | 514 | 492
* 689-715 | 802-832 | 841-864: -0.05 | 426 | 506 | 487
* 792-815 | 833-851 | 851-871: 0.02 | 507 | 512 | 510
